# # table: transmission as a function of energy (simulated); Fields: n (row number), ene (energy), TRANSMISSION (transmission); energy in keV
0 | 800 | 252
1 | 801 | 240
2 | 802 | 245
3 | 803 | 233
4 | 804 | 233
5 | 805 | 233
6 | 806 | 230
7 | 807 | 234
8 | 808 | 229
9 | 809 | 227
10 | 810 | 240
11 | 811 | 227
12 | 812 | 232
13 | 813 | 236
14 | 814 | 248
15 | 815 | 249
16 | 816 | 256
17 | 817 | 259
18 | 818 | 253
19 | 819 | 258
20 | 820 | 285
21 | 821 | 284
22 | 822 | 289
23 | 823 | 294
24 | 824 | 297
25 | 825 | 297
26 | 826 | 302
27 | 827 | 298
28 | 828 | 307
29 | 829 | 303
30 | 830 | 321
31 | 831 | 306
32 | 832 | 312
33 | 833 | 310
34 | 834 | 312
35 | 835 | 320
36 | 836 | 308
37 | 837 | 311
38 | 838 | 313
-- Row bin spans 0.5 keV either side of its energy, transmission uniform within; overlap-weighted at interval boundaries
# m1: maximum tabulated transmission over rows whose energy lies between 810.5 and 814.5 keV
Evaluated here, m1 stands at 248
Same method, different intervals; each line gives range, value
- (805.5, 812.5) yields 240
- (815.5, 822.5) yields 289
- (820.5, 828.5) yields 307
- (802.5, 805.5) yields 233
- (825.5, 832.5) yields 321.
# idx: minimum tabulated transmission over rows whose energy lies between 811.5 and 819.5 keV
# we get 232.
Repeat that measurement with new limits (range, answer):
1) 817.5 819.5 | 253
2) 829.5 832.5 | 306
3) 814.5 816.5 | 249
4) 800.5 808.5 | 229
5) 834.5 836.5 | 308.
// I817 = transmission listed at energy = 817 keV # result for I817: 259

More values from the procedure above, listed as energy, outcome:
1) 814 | 248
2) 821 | 284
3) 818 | 253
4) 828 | 307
